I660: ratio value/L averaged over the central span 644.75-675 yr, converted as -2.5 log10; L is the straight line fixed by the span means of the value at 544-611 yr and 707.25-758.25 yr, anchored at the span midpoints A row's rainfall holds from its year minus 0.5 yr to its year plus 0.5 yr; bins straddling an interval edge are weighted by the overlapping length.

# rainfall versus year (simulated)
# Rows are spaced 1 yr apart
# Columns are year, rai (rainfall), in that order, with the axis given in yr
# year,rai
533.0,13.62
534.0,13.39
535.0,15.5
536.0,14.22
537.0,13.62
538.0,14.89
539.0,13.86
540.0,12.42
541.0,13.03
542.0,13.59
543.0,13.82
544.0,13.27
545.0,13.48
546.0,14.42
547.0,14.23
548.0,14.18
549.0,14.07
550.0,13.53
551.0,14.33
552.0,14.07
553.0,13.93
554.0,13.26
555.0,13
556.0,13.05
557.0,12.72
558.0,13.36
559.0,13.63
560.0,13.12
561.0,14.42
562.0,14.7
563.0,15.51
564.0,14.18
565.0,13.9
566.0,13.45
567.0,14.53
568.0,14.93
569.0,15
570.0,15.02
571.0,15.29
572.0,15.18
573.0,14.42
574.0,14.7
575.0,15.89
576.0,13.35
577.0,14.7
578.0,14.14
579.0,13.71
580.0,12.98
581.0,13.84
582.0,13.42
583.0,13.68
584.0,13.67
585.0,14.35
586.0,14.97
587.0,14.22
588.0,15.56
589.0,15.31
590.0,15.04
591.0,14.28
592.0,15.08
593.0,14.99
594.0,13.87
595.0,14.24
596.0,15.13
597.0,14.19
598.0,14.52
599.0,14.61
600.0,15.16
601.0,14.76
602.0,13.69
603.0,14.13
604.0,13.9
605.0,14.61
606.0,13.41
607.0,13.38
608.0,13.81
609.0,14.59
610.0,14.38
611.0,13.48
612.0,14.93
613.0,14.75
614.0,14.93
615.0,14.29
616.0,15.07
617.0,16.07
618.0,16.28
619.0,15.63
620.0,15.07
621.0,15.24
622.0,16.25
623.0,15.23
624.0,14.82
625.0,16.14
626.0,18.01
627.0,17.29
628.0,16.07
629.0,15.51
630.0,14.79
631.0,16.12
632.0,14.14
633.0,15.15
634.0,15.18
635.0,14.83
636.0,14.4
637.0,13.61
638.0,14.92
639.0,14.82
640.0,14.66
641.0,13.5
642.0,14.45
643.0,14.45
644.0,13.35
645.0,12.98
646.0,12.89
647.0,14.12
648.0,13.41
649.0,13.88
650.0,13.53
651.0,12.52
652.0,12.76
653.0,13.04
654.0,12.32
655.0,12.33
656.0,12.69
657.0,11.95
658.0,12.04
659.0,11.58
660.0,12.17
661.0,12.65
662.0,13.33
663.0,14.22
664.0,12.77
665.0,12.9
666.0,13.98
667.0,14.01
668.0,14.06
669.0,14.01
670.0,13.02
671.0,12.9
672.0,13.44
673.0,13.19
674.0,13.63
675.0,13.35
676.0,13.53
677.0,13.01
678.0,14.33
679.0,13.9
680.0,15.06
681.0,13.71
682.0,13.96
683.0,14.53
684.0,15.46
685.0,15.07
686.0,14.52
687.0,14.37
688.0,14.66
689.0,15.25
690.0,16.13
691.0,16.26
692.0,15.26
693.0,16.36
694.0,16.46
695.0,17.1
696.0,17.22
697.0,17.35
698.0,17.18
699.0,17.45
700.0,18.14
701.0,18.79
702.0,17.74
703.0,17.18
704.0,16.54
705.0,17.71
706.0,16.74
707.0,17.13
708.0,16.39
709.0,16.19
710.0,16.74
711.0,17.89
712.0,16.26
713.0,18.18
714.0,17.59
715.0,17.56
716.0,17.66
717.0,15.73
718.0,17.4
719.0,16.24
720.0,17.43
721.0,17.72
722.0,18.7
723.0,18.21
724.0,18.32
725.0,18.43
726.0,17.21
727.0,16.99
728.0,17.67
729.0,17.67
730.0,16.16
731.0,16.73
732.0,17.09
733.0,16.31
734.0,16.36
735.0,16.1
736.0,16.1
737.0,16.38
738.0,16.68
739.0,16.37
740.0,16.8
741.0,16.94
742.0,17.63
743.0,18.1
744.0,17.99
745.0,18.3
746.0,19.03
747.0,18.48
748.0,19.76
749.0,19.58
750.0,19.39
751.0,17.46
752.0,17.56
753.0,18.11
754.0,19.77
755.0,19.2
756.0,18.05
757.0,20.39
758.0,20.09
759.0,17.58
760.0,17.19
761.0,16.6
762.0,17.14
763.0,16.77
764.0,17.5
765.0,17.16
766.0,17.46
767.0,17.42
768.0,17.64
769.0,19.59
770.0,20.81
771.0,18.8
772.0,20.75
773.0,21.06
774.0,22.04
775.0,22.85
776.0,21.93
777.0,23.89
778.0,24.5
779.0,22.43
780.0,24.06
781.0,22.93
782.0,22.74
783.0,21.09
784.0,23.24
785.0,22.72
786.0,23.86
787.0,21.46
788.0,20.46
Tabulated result 0.22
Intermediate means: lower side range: 14.2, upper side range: 17.6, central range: 13.1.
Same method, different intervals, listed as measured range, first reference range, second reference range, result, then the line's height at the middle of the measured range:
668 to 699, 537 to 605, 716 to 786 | 0.151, 17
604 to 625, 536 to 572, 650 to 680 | -0.101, 13.5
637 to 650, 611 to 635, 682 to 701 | 0.126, 15.6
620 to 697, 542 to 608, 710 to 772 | 0.120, 16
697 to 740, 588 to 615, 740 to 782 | 0.054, 18.1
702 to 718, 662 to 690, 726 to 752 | -0.081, 15.8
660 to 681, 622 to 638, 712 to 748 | 0.196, 16.2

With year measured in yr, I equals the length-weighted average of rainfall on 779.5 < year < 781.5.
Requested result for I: 23.5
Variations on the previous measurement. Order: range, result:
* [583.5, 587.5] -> 14.3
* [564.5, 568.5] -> 14.2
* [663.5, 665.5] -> 12.8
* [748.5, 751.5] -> 18.8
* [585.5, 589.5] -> 15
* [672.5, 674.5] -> 13.4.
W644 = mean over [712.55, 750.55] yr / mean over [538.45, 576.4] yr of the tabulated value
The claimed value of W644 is 1.25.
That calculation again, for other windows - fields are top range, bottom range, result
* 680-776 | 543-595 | 1.23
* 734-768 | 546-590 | 1.26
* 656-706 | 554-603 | 1.03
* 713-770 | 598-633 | 1.18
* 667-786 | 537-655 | 1.22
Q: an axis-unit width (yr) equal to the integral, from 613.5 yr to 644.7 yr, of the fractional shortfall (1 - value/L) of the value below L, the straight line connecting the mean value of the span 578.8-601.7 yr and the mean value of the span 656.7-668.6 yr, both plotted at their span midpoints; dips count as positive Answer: -3.4 yr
